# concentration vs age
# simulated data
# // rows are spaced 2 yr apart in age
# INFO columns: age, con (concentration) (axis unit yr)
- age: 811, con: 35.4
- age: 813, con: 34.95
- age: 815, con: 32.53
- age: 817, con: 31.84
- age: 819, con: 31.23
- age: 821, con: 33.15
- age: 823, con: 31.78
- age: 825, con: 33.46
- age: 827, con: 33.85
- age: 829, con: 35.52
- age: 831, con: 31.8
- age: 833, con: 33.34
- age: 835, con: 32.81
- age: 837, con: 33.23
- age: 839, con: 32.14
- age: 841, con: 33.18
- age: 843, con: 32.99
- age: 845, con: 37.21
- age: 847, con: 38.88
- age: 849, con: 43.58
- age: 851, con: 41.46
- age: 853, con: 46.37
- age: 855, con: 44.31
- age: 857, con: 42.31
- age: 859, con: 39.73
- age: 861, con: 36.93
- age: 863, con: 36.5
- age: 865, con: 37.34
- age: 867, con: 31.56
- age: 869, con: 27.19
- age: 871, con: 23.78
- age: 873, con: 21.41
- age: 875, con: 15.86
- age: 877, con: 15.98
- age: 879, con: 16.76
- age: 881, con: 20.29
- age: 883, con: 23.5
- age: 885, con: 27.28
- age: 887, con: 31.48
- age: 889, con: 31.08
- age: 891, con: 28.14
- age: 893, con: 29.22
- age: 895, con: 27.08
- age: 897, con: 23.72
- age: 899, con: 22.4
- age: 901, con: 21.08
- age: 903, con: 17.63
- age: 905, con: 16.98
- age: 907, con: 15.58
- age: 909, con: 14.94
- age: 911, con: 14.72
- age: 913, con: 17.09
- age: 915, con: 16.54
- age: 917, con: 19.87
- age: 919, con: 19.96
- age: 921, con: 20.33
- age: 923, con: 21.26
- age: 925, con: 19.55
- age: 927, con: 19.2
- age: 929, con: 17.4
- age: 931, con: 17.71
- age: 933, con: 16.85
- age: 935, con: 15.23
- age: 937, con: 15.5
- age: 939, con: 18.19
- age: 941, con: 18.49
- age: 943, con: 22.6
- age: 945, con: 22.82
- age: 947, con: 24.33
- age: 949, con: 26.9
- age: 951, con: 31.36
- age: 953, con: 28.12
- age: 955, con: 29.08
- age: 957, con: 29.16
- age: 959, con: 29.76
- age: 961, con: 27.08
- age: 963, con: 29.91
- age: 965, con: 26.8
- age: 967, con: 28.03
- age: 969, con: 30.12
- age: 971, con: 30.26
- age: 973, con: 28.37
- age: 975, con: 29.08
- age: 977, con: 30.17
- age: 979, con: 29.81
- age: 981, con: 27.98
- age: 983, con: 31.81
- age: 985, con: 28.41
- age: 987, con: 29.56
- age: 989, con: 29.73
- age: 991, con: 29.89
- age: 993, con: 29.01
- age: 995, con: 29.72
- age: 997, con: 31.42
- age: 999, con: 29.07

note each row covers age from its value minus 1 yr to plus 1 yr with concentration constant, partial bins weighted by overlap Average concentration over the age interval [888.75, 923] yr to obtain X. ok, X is 20.7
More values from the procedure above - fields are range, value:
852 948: 23.8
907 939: 17.7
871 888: 21.7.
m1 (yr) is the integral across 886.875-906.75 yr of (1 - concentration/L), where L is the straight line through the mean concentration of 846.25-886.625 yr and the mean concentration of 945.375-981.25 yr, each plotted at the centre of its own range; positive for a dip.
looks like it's 4.15 yr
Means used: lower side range 31.5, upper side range 28.6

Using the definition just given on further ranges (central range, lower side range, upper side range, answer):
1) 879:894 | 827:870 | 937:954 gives 2.3 yr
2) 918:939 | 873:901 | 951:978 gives 6.5 yr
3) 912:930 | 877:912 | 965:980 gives 4.1 yr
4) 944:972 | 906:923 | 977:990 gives -3.3 yr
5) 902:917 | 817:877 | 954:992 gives 7.2 yr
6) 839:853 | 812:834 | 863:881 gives -4.5 yr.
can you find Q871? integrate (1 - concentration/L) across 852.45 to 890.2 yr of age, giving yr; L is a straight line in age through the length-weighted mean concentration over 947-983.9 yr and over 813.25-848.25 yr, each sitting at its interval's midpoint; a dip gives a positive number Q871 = 2.9 yr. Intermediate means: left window 33.6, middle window 29.8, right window 29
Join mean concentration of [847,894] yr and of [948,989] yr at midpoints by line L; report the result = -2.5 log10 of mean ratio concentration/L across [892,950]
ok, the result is 0.46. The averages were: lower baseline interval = 31.1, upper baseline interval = 29.1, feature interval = 19.8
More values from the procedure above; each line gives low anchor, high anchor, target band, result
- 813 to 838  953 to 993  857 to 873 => -0.038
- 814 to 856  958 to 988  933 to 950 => 0.444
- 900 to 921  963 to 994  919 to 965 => 0.018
